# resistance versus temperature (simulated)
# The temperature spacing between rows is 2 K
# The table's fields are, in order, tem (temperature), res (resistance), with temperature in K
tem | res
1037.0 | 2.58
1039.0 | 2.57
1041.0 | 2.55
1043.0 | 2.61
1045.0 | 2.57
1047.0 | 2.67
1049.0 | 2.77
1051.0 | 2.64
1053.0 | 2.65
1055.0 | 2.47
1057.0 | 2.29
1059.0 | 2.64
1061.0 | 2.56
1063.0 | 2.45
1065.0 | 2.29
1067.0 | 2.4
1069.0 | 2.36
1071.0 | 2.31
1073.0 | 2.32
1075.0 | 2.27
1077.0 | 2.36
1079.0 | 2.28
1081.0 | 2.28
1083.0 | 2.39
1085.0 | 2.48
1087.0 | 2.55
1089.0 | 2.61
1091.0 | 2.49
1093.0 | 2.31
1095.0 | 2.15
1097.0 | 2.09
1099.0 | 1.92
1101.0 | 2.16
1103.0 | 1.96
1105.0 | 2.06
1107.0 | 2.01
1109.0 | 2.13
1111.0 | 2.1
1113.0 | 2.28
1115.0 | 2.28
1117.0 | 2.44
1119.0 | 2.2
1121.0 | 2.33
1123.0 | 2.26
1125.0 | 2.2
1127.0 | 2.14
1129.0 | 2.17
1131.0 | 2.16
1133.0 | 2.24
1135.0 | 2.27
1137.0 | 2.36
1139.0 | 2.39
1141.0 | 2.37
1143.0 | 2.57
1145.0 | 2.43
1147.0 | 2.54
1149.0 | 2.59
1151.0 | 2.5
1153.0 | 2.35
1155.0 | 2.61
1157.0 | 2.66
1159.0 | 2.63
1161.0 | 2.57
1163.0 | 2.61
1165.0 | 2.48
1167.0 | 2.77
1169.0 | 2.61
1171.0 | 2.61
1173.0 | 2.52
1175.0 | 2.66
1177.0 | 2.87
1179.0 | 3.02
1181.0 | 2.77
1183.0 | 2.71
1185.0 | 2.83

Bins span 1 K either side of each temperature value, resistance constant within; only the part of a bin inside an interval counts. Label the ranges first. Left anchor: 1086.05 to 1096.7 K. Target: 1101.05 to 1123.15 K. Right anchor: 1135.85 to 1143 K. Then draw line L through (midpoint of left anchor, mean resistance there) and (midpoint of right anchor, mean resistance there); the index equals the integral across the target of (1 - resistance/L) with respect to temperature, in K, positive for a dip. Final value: 2.0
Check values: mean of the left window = 2.4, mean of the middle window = 2.18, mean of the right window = 2.4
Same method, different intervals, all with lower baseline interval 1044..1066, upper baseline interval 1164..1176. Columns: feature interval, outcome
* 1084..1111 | 3.7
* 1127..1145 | 1.9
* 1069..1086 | 1.5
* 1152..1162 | 0.1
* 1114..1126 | 1.4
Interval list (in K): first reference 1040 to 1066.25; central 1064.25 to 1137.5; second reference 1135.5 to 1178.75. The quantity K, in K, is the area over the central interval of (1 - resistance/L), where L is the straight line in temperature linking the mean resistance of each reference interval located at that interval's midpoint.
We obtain 8.5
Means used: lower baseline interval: 2.55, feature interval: 2.26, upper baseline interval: 2.56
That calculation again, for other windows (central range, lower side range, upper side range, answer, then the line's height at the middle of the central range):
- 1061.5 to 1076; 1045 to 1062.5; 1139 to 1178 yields 1.3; 2.58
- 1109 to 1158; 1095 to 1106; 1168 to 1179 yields -0.2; 2.34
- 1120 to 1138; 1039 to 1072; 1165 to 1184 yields 2.7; 2.64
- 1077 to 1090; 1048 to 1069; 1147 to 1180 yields 0.6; 2.54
